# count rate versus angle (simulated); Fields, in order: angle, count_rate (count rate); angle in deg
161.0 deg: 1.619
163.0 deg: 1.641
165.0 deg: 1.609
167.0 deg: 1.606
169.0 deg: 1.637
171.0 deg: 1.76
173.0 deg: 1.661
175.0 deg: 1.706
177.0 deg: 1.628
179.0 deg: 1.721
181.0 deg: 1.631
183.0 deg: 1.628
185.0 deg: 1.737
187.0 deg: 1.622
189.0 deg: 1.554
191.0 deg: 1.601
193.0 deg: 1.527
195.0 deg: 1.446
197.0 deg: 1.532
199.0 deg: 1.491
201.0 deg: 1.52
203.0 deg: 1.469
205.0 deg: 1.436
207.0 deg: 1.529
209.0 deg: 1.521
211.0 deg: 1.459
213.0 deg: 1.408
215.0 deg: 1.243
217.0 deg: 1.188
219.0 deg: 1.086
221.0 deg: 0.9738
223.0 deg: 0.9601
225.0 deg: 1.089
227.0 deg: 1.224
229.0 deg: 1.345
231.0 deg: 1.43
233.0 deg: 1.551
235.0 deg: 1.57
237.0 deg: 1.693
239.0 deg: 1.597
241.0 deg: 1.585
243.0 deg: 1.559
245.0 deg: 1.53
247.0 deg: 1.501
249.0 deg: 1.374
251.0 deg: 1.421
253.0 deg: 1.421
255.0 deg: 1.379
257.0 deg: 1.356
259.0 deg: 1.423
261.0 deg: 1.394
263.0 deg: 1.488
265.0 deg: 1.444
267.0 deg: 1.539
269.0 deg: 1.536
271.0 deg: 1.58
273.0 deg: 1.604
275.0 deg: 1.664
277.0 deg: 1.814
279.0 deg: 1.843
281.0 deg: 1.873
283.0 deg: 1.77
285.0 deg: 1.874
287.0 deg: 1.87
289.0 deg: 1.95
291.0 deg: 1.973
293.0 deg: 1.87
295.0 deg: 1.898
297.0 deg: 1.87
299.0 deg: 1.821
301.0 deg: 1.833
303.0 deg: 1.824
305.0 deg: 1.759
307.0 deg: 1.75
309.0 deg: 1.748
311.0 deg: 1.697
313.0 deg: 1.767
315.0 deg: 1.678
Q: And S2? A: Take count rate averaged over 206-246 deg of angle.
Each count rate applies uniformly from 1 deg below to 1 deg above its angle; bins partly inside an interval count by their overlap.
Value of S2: 1.38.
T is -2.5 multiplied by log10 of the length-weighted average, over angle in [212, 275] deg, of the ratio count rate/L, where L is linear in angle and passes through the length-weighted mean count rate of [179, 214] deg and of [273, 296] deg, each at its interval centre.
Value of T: 0.21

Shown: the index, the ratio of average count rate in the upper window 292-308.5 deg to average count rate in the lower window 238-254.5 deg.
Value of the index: 1.22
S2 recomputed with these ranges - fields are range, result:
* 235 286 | 1.57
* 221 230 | 1.13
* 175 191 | 1.65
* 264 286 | 1.69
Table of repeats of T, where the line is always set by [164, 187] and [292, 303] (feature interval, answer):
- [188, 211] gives 0.13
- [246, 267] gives 0.25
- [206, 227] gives 0.36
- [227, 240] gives 0.17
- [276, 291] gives -0.02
